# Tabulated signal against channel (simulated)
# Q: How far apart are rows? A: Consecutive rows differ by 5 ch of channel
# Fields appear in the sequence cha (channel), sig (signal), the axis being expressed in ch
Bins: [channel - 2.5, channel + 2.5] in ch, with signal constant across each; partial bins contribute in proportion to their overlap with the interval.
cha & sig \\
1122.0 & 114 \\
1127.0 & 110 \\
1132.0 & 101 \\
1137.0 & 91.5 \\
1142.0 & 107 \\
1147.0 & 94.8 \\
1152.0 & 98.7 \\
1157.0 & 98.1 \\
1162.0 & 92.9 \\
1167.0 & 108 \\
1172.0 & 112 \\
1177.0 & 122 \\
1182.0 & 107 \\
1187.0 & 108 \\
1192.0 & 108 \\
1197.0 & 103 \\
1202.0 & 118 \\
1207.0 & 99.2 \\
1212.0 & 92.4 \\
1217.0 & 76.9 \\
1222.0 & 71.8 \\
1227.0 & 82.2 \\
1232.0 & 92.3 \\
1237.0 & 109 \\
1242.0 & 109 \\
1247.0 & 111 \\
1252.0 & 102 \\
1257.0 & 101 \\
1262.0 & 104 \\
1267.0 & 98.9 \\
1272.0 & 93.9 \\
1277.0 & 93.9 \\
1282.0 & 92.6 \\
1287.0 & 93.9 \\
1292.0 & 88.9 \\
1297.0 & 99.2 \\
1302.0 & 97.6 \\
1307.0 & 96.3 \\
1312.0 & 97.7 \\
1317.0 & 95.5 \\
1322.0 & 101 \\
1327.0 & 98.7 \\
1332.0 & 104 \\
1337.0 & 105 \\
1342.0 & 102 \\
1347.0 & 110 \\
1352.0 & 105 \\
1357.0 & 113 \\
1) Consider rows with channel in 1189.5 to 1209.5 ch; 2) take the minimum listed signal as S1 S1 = 99.2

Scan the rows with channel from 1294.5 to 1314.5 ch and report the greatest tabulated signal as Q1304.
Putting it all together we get 99.2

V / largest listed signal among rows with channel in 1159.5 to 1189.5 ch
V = 122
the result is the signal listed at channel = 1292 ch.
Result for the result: 88.9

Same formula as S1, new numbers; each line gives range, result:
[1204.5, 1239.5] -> 71.8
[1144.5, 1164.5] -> 92.9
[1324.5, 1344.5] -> 98.7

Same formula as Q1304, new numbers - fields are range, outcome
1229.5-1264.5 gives 111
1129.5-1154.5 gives 107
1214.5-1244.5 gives 109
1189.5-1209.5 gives 118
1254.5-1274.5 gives 104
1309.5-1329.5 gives 101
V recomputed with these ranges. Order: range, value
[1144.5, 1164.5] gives 98.7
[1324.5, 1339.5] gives 105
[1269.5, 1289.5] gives 93.9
